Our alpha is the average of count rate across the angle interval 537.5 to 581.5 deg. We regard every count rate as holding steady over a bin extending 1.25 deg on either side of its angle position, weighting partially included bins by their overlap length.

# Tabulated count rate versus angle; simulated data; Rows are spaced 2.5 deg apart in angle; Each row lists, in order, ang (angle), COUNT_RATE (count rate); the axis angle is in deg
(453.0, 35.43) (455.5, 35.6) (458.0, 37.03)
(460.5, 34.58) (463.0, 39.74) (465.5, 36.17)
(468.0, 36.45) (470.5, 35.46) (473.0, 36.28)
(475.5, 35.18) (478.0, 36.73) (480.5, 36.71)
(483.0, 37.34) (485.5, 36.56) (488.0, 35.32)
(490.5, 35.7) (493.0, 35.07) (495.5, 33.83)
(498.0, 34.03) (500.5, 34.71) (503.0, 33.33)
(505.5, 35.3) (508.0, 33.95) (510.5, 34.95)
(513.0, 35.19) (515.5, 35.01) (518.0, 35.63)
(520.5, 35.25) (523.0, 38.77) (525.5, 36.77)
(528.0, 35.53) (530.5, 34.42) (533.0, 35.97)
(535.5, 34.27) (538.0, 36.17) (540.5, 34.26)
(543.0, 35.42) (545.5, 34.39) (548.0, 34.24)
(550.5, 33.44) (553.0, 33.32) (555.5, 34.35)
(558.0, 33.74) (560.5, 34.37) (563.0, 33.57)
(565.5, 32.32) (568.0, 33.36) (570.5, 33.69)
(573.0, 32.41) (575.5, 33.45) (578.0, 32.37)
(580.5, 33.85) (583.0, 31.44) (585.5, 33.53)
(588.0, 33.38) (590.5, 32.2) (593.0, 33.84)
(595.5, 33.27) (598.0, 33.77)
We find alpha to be 33.8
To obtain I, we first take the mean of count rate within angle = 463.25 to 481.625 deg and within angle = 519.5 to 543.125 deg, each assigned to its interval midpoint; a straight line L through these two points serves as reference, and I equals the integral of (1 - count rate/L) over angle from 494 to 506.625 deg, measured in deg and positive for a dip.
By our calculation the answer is 0.6 deg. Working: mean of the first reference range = 36.3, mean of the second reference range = 35.7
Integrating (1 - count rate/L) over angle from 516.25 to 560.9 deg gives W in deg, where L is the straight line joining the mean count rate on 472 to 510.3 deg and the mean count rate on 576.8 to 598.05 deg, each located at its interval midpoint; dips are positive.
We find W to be -1.1 deg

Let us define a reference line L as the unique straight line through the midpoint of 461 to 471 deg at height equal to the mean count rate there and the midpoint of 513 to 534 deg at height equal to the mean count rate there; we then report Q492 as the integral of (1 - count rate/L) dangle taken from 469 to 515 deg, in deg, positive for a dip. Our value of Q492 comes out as 1.4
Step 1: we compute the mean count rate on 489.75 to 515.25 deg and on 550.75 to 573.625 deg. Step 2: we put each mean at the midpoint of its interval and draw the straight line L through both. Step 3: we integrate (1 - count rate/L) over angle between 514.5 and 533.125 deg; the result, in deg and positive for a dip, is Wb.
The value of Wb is -0.94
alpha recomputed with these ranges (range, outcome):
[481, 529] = 35.4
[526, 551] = 34.9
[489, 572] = 34.7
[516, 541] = 35.7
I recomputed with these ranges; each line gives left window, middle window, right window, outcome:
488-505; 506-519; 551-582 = -0.3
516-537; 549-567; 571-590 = 0.3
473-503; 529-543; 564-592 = -0.4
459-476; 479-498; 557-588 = 0.0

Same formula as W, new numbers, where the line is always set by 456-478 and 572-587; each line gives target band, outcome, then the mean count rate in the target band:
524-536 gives -0.4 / 35.5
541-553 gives -0.1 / 34.3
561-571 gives 0.0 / 33.3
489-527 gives -0.1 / 35.2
